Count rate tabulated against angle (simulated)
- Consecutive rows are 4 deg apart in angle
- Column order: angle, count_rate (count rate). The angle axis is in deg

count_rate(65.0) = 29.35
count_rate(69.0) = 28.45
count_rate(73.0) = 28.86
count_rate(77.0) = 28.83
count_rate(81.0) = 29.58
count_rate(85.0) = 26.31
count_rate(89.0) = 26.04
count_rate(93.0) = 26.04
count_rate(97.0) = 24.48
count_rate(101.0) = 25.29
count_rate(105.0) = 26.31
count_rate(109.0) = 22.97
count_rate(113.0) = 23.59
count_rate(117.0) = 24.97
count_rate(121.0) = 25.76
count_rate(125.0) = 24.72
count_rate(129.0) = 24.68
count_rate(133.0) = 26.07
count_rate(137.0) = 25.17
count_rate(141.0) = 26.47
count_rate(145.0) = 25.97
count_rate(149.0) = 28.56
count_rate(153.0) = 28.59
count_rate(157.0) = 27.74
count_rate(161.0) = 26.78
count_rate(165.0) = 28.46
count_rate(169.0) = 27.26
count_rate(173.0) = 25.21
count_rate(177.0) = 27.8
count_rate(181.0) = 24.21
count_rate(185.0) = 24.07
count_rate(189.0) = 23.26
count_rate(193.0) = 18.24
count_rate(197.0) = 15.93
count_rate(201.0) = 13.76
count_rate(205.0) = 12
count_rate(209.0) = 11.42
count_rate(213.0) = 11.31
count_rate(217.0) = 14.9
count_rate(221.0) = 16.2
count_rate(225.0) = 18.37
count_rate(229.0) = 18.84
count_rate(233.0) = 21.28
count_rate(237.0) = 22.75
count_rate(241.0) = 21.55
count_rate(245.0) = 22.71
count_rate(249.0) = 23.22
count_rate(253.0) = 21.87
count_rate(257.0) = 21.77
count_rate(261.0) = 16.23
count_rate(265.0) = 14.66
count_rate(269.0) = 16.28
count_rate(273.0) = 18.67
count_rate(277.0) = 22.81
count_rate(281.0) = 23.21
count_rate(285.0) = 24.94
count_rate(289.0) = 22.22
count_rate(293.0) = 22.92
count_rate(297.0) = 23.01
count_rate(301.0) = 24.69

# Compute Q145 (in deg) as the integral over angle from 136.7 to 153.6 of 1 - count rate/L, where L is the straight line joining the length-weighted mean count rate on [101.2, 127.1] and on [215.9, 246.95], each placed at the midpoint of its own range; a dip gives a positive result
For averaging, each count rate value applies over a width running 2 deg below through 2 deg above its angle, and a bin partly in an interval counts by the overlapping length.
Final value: -2.6 deg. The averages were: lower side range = 24.8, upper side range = 19.7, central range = 27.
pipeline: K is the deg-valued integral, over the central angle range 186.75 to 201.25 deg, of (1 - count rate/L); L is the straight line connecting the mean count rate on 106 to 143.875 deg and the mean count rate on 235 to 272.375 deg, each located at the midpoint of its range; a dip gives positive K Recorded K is 2.6 deg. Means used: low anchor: 25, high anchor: 20.1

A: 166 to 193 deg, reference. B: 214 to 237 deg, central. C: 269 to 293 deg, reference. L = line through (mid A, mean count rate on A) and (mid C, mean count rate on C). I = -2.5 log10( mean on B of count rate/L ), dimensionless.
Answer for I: 0.29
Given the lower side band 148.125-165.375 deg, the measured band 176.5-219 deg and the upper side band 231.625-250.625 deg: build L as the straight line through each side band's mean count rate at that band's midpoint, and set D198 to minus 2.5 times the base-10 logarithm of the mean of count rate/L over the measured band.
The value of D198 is 0.402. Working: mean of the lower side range 28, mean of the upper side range 22.3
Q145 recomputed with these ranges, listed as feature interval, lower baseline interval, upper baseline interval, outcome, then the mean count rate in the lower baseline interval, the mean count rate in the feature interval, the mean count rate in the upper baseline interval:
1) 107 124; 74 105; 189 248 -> 0.3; 26.7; 24.3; 17.4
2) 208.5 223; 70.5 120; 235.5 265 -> 5.5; 26.1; 13.7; 21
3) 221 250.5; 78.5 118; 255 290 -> 0.4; 25.6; 20.9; 20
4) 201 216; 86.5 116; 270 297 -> 7.2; 25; 12.1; 22.3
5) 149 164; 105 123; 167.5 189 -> -1.6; 24.5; 27.9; 25.4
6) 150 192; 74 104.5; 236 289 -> -3.9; 26.7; 26.2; 20.8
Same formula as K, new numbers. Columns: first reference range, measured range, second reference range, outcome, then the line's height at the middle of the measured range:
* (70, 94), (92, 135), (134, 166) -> 3.89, 27.4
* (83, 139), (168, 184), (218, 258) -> -2.13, 22.9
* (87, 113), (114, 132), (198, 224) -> -1.86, 22.7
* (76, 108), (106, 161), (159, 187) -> 1.05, 26.3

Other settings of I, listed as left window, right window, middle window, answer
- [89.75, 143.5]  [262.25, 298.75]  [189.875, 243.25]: 0.314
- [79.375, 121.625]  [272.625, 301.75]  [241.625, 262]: 0.098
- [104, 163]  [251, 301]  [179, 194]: 0.061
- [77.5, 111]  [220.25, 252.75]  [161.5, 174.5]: -0.159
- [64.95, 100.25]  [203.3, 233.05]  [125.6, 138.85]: -0.105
